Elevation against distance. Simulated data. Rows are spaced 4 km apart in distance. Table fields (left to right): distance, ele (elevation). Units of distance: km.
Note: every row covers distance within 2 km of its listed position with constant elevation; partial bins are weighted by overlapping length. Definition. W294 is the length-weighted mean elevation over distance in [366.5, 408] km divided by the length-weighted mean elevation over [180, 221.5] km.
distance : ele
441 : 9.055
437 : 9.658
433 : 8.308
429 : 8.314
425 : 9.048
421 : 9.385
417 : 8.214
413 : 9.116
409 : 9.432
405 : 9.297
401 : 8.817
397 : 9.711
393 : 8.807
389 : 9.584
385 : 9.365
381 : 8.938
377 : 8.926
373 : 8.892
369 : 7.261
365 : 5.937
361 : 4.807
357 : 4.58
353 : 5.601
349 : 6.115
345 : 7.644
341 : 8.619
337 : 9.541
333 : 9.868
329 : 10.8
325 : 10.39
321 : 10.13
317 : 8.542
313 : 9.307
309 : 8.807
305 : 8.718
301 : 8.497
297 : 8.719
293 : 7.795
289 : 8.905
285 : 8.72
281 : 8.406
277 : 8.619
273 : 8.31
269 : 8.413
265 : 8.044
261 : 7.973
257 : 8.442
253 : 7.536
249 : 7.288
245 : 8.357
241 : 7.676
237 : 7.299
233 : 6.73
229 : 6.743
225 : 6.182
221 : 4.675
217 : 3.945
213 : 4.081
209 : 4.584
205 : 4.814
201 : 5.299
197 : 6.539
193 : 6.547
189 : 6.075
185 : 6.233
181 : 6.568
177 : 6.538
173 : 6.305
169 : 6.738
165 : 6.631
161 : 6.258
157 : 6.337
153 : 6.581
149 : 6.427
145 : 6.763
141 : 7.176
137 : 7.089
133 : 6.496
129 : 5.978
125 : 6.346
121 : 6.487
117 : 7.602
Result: 1.66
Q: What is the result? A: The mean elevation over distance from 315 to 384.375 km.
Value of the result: 8.06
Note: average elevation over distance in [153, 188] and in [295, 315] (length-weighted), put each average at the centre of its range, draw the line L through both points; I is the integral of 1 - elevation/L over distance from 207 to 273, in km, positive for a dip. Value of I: 7.9 km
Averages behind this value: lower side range 6.45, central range 6.8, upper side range 8.81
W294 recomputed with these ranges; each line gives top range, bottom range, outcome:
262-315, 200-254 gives 1.41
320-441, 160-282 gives 1.27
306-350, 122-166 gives 1.39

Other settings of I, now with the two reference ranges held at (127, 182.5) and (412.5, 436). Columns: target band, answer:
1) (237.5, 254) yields -0.88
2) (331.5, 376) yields 5.37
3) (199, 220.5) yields 7.52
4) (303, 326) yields -4.12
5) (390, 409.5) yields -1.52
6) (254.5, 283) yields -3.10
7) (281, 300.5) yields -2.17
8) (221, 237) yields 1.69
